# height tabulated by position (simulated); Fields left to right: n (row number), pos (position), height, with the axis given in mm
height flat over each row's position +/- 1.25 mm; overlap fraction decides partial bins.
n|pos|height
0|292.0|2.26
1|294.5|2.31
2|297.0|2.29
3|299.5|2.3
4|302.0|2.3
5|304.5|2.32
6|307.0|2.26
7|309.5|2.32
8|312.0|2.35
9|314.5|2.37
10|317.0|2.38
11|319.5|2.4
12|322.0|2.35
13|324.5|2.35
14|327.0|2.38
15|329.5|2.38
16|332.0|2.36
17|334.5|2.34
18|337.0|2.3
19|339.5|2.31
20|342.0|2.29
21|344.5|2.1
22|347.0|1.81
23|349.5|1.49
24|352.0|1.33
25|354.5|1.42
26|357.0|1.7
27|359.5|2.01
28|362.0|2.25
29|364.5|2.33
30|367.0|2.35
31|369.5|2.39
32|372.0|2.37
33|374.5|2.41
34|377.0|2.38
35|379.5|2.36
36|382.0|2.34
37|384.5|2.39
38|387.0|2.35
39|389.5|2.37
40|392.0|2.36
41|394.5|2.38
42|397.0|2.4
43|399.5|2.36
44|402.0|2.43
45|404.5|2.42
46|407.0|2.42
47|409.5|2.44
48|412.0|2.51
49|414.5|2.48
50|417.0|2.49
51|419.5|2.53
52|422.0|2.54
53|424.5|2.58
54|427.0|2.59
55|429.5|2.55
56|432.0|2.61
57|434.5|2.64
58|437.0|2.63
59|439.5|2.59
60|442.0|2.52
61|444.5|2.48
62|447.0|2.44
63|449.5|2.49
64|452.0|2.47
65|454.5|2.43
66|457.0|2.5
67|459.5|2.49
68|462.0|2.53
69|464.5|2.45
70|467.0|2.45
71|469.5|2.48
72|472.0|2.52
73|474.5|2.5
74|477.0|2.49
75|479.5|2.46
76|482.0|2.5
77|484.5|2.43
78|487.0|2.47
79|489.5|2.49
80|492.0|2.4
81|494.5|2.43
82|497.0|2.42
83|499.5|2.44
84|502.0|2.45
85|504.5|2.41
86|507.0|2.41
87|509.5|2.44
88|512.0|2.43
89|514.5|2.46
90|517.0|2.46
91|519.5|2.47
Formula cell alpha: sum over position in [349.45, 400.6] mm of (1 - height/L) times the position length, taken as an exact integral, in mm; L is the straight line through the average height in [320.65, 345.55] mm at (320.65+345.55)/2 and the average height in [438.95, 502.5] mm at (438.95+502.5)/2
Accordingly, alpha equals 3.74 mm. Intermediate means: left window 2.32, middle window 2.19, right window 2.47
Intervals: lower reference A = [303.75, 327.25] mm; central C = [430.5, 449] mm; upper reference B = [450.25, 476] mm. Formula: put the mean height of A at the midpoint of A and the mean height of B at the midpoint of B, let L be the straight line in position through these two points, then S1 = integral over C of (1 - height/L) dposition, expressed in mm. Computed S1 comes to -0.7 mm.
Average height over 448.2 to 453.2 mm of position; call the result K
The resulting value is 2.48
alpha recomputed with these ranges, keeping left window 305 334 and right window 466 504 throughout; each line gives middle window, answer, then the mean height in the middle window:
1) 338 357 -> 4.4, 1.82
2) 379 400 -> 0.3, 2.37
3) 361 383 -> 0.3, 2.35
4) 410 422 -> -0.4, 2.5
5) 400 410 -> -0.1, 2.42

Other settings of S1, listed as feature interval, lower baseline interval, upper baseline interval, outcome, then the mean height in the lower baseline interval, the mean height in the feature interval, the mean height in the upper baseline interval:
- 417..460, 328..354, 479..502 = -4.1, 2.06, 2.53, 2.45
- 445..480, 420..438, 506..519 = 0.7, 2.59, 2.48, 2.44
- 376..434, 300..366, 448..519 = -3.6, 2.16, 2.45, 2.46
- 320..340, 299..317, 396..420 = 0.0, 2.32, 2.35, 2.45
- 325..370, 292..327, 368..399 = 5.1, 2.33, 2.08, 2.37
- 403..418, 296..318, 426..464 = 0.1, 2.32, 2.46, 2.53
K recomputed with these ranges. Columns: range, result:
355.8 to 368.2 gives 2.13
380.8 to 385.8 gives 2.37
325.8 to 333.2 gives 2.37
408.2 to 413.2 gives 2.47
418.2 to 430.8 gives 2.56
